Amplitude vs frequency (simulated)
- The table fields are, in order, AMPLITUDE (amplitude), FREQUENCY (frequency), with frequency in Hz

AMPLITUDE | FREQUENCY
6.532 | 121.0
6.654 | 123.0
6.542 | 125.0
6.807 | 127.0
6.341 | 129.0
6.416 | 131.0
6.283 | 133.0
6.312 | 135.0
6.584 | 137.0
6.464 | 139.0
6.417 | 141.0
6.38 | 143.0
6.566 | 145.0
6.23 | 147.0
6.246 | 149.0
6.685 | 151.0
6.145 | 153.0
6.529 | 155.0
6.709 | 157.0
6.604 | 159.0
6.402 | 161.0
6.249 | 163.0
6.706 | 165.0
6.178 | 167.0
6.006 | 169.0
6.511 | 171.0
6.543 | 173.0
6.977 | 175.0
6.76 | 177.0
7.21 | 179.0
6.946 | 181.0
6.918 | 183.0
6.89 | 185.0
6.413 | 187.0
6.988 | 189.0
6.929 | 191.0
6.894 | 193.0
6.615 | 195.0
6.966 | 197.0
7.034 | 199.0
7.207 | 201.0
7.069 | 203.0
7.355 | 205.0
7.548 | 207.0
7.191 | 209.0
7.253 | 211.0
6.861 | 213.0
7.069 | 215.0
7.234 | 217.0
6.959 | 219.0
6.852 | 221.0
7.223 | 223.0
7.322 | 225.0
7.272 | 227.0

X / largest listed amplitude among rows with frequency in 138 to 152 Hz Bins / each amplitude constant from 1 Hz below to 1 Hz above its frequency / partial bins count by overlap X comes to 6.685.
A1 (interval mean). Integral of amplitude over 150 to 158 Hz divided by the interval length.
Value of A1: 6.52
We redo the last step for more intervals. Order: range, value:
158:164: 6.42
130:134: 6.35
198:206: 7.17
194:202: 6.96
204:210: 7.36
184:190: 6.76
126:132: 6.52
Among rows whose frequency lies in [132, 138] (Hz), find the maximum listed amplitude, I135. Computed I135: 6.584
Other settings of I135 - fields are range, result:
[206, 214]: 7.548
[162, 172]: 6.706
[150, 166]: 6.709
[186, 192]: 6.988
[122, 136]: 6.807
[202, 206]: 7.355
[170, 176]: 6.977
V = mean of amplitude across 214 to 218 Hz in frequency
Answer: 7.15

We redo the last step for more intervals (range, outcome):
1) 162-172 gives 6.33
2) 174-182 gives 6.97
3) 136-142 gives 6.49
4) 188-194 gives 6.94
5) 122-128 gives 6.67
